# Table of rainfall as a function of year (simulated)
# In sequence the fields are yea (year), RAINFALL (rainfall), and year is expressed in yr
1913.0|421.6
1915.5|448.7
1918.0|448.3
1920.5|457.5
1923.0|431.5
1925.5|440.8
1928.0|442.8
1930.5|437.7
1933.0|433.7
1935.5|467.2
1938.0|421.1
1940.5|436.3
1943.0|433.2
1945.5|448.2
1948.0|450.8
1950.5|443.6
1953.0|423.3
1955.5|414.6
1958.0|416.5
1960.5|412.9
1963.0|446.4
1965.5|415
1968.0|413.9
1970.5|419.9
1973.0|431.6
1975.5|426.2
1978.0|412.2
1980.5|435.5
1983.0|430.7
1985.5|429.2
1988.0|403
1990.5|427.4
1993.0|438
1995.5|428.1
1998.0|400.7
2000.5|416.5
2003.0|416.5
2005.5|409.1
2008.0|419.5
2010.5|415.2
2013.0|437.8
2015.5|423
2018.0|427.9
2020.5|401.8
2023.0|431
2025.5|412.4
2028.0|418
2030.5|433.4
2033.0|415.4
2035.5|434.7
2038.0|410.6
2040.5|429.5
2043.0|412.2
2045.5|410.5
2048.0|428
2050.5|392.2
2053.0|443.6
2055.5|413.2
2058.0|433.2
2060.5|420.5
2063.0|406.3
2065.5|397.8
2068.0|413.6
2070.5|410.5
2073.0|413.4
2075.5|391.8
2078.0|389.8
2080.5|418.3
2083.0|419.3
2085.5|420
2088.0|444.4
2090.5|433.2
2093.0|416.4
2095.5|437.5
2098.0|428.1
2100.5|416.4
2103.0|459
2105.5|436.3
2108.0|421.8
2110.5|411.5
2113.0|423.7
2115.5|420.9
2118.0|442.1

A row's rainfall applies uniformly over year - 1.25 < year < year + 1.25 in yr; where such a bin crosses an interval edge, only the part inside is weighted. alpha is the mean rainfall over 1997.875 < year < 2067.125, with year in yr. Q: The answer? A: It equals 418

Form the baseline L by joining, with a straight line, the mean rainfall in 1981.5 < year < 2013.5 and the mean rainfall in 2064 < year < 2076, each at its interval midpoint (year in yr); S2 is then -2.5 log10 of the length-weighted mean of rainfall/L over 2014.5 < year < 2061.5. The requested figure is -0.021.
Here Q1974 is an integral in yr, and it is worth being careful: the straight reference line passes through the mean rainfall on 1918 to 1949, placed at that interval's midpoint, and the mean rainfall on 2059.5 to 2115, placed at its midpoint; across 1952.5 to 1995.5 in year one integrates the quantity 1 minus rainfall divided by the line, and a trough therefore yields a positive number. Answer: 1.2 yr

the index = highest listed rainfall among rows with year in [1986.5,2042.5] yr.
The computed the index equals 438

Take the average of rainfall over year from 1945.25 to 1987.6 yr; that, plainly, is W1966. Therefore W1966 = 427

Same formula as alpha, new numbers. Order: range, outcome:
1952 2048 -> 421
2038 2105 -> 419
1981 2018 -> 422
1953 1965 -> 422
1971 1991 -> 424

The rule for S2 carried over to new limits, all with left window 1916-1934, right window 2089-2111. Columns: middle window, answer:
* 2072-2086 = 0.060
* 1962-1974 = 0.036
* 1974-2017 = 0.039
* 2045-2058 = 0.035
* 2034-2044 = 0.031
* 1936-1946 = 0.012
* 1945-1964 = 0.022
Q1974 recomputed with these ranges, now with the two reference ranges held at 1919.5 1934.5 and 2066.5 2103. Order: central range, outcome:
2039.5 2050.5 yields 0.2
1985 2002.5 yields 0.5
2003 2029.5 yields 0.6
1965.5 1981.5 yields 0.4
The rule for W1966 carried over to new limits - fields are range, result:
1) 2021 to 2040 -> 422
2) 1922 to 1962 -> 435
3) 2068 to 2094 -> 416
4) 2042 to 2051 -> 412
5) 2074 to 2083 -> 403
